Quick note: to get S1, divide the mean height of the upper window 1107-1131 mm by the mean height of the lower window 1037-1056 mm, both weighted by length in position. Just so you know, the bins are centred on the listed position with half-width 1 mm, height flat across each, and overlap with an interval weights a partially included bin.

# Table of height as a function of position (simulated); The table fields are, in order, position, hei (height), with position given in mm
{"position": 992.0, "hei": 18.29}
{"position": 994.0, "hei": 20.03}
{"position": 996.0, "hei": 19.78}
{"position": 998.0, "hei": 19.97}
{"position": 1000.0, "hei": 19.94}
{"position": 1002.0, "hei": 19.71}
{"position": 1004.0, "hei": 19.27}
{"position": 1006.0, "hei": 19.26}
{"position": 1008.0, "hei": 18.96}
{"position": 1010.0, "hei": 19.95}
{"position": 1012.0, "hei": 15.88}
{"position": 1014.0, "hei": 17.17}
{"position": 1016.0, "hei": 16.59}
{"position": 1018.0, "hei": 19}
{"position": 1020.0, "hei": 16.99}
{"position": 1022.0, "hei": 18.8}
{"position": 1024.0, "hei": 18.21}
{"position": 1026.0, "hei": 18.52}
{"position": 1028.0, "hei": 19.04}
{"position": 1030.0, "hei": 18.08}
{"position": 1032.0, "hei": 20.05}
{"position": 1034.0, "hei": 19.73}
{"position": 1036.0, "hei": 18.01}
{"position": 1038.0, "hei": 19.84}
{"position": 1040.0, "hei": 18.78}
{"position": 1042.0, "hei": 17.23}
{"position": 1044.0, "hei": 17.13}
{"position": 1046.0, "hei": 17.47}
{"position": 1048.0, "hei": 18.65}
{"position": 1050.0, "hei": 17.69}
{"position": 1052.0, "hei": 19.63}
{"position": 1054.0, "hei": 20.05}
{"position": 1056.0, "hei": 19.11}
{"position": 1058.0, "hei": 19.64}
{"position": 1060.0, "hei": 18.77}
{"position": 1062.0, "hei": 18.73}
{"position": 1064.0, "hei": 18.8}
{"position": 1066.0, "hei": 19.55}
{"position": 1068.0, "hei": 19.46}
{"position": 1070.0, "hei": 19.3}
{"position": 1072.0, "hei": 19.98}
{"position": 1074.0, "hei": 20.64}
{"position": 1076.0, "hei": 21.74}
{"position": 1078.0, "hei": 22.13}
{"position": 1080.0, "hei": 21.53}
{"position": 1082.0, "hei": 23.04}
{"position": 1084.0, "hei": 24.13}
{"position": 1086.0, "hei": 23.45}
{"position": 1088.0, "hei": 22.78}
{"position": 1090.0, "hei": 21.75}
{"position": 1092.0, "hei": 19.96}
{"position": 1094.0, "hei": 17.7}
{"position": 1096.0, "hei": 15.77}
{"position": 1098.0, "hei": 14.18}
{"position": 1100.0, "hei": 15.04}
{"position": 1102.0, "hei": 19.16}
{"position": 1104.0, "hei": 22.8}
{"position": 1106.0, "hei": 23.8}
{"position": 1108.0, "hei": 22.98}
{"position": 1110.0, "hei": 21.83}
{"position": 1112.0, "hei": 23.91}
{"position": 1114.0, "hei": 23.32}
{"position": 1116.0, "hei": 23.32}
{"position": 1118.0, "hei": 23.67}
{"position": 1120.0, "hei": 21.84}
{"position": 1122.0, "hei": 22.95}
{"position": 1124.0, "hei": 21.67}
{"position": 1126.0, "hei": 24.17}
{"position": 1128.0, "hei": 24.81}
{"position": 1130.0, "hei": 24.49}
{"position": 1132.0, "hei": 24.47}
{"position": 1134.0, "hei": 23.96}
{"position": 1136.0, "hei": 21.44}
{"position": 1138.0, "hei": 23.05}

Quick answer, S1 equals 1.25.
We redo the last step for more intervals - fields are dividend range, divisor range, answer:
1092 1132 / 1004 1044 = 1.17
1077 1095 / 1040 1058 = 1.18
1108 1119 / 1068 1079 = 1.12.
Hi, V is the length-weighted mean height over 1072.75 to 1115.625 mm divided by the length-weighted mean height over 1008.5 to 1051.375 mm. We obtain 1.15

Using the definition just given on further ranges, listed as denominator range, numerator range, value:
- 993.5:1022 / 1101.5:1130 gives 1.23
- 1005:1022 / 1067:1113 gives 1.15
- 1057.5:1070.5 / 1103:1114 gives 1.21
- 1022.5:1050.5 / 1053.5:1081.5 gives 1.08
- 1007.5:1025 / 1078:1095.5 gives 1.21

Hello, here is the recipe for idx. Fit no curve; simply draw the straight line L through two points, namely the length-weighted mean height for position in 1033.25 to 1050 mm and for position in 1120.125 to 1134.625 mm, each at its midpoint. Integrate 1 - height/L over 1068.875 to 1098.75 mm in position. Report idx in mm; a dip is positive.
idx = 0.44 mm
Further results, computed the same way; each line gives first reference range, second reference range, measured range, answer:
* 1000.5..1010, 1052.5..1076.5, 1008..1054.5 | 2.7 mm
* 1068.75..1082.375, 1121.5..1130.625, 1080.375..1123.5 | 2.1 mm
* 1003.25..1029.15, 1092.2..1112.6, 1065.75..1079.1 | -0.9 mm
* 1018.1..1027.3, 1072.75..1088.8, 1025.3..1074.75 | 3.0 mm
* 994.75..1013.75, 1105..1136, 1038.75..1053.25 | 1.8 mm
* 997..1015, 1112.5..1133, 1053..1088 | 1.3 mm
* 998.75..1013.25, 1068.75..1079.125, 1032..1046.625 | 1.0 mm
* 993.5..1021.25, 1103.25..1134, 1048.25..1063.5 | 1.2 mm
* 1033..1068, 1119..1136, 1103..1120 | -0.5 mm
